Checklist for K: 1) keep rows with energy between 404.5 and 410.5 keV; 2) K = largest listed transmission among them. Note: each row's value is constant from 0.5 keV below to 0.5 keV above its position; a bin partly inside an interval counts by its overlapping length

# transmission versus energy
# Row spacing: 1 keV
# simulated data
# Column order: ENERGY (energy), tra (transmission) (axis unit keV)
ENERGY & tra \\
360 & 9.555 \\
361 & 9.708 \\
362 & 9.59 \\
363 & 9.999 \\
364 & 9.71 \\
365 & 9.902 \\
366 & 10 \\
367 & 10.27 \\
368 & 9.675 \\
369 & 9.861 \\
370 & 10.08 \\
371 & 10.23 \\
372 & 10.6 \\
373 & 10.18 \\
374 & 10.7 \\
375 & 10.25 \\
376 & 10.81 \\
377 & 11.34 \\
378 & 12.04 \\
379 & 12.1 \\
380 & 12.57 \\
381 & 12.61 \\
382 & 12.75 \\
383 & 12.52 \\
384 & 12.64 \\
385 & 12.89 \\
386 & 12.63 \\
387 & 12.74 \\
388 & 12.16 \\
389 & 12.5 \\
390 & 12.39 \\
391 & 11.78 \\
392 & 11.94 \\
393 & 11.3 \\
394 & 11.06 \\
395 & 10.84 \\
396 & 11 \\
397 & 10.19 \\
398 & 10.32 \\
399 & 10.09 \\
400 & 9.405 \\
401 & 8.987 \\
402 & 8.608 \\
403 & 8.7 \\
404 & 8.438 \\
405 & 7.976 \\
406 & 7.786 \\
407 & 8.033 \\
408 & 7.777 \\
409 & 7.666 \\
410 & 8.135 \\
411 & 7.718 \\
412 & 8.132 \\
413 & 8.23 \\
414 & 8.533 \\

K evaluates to 8.135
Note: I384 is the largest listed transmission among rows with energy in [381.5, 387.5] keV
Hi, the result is 12.89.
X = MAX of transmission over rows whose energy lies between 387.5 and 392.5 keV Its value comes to 12.5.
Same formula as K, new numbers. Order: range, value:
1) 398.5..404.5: 10.09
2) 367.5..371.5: 10.23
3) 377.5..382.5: 12.75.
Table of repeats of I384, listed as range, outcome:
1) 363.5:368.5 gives 10.27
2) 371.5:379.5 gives 12.1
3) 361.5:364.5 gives 9.999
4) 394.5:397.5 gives 11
